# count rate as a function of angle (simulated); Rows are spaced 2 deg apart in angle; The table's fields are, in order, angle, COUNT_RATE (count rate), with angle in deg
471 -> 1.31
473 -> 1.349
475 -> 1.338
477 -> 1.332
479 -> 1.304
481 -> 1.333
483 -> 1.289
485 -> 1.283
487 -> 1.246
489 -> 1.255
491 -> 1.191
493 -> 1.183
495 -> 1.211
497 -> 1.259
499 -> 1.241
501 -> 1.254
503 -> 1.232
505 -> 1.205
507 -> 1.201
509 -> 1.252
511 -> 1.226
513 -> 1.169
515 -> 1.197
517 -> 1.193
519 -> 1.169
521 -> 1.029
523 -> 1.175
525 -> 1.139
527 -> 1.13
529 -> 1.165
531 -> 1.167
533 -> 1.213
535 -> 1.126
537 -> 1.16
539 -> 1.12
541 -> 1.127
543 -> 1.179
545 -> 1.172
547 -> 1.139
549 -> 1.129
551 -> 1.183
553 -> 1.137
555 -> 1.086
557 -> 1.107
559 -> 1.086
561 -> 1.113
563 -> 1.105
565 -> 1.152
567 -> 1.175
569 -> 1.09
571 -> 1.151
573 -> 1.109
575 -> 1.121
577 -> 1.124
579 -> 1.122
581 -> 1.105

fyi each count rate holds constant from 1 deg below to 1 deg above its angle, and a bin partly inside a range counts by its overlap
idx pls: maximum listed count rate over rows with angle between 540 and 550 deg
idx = 1.179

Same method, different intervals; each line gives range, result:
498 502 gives 1.254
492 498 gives 1.259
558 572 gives 1.175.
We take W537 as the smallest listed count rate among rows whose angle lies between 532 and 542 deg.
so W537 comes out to 1.12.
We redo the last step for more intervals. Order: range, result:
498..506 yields 1.205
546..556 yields 1.086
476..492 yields 1.191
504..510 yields 1.201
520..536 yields 1.029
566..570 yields 1.09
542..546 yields 1.172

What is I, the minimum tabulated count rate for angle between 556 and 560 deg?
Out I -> 1.086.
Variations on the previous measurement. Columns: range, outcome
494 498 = 1.211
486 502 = 1.183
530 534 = 1.167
